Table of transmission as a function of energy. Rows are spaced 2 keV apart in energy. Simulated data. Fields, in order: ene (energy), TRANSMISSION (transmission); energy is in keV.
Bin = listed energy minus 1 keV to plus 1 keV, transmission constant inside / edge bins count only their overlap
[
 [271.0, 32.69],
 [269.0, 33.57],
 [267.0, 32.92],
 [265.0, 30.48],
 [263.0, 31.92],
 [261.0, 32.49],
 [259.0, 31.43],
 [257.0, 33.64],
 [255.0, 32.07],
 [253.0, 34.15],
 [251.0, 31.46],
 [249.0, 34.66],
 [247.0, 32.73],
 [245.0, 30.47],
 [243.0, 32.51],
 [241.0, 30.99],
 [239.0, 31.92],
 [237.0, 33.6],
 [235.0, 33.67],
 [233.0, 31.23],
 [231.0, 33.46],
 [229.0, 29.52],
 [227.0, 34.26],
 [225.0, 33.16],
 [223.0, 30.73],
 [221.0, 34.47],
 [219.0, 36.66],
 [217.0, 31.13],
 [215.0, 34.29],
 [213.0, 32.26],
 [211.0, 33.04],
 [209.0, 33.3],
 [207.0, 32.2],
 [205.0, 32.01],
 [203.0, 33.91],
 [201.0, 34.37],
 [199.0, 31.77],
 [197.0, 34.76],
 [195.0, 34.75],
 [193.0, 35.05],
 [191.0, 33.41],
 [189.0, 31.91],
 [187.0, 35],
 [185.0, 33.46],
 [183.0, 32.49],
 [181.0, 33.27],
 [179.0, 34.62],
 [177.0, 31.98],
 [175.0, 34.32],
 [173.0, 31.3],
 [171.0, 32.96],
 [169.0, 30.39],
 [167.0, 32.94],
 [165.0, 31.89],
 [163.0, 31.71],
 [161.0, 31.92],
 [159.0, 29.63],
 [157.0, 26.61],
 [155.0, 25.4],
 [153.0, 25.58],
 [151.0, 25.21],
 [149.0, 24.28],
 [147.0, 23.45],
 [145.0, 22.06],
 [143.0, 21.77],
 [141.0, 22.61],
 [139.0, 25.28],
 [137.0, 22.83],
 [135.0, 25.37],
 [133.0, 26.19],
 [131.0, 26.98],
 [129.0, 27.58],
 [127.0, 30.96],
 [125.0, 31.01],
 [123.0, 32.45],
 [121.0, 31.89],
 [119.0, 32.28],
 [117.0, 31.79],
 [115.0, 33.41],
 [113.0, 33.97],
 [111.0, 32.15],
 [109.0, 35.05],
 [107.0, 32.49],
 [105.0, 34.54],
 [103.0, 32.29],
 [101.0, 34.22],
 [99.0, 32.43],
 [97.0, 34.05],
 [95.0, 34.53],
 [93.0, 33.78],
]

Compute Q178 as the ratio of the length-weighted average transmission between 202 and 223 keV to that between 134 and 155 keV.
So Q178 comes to 1.39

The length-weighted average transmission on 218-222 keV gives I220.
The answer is 35.6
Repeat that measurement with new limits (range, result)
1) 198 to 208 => 32.9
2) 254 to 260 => 32.4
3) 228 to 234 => 31.4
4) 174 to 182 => 33.5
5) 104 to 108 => 33.5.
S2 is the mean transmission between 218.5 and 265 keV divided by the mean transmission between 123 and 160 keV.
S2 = 1.26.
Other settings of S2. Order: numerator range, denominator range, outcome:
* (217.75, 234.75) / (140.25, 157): 1.37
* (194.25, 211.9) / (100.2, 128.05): 1.02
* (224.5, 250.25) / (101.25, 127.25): 0.99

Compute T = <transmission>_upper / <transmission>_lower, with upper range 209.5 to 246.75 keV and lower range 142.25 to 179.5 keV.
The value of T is 1.13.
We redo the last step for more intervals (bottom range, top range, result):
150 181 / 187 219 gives 1.09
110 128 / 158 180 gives 1.00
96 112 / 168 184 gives 0.98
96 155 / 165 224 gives 1.14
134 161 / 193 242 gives 1.33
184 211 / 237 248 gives 0.95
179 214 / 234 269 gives 0.97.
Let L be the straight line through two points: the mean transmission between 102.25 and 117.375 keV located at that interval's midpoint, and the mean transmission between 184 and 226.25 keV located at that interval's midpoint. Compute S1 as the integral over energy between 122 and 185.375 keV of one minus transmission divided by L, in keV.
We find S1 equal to 8.9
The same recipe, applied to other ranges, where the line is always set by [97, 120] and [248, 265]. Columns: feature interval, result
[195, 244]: -0.3 keV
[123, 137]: 2.2 keV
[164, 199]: -0.3 keV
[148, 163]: 2.6 keV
